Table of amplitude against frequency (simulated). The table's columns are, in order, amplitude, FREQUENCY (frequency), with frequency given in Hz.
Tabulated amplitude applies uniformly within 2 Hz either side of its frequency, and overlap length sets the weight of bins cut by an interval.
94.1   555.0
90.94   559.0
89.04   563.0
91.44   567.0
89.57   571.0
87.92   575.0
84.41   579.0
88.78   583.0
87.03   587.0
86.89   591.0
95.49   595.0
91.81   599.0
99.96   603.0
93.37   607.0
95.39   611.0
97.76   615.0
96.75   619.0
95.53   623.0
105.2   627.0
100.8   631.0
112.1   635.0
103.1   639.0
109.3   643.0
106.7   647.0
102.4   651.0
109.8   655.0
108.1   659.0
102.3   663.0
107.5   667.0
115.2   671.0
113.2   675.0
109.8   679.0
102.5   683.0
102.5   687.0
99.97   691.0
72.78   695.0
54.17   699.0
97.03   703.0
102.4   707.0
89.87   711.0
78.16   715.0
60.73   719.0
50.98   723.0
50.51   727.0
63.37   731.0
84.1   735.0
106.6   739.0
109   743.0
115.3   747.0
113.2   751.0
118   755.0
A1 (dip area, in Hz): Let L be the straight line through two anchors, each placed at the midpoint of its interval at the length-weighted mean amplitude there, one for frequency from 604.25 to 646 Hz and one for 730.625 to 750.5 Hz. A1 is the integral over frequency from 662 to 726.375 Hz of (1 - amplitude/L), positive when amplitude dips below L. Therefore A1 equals 6.5 Hz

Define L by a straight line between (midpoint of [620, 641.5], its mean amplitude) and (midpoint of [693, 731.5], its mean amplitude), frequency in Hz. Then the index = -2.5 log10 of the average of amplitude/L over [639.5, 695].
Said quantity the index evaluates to -0.18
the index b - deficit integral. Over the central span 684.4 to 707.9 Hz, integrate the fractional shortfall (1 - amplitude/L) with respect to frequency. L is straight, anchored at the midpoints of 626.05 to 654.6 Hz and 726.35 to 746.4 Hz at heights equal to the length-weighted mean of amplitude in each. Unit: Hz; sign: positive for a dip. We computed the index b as 1.8 Hz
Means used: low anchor 106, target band 87.8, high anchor 87.2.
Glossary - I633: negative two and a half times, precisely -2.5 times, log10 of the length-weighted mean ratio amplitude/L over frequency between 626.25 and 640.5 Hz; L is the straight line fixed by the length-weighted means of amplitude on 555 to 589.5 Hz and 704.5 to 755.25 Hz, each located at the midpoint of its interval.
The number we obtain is -0.19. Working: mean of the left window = 88.9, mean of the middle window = 105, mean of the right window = 86.9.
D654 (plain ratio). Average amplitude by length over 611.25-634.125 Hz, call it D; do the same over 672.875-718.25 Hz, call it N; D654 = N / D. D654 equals 0.9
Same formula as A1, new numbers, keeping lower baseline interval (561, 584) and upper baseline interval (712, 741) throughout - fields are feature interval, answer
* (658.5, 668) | -3.3 Hz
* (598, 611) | -1.6 Hz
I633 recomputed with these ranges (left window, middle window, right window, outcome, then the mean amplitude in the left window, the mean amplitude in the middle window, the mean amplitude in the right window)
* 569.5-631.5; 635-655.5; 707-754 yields -0.18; 93.4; 107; 85.3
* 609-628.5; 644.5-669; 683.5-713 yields -0.14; 97.9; 106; 89.1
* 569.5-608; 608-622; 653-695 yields -0.01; 90.5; 96.3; 105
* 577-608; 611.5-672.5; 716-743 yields -0.24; 90.9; 105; 72.6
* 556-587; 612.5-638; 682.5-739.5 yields -0.19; 88.9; 101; 79.8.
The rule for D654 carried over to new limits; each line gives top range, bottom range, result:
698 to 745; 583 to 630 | 0.84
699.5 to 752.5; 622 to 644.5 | 0.81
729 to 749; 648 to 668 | 0.90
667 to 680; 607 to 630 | 1.15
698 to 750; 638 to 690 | 0.77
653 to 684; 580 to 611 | 1.18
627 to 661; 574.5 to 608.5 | 1.17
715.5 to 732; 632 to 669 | 0.54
